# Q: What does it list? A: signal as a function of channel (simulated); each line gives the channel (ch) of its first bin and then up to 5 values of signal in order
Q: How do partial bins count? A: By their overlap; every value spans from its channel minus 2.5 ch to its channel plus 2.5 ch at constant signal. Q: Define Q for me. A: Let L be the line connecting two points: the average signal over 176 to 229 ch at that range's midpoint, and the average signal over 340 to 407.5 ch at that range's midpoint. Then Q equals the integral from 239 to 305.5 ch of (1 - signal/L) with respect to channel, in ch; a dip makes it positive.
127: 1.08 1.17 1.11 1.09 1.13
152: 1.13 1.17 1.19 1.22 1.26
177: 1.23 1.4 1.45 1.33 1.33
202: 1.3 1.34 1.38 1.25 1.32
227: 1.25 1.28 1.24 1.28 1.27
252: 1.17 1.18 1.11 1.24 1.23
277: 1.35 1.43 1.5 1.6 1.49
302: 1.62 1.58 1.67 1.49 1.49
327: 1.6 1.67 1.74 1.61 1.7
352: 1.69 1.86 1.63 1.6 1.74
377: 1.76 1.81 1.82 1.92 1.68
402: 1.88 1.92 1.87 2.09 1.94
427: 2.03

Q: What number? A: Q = 7.0 ch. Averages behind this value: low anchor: 1.33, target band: 1.35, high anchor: 1.75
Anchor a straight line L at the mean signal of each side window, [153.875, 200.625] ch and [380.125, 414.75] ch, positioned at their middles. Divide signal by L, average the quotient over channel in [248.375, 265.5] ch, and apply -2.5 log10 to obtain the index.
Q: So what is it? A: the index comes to 0.26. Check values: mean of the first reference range 1.28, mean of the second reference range 1.85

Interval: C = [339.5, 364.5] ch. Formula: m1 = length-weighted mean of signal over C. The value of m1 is 1.7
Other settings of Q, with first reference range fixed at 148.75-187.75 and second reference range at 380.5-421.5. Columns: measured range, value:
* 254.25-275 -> 4.3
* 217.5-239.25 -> 2.1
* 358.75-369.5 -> 0.9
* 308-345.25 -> 1.5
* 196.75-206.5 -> 0.1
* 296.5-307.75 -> 0.3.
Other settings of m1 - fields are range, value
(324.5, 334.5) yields 1.64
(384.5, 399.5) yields 1.81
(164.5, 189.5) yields 1.31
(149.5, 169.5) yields 1.18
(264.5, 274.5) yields 1.24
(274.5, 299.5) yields 1.47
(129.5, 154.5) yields 1.13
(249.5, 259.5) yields 1.18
